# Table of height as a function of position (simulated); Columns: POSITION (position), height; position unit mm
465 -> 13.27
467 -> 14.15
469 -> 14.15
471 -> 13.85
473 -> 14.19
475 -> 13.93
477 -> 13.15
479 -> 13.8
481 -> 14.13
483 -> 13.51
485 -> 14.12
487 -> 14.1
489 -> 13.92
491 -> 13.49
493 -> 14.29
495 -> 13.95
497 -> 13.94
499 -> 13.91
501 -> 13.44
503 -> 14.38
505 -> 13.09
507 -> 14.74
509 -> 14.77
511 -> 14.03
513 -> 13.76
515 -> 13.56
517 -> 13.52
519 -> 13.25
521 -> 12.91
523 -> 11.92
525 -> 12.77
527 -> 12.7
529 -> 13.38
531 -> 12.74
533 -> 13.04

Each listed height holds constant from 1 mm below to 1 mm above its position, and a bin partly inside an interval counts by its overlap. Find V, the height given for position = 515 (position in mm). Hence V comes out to 13.56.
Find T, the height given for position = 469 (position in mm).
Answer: 14.15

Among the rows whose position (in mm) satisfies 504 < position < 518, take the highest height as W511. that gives 14.77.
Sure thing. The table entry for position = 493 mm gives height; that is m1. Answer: 14.29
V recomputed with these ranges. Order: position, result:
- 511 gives 14.03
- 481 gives 14.13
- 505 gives 13.09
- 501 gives 13.44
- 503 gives 14.38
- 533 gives 13.04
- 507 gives 14.74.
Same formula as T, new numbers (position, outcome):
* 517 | 13.52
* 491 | 13.49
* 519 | 13.25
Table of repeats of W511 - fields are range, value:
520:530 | 13.38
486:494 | 14.29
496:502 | 13.94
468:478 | 14.19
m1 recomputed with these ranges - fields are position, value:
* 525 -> 12.77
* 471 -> 13.85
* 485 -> 14.12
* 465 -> 13.27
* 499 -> 13.91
